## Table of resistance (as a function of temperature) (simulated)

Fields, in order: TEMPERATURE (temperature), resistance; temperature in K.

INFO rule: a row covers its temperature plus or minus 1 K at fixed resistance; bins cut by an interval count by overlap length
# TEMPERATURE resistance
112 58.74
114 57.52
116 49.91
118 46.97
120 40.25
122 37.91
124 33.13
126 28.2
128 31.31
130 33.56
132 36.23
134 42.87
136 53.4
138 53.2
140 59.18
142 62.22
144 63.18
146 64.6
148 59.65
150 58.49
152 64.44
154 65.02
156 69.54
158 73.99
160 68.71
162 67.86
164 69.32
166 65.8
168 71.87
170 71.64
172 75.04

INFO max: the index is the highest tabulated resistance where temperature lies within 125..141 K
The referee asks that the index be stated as 59.18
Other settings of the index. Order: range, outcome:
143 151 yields 64.6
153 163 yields 73.99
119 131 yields 40.25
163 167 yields 69.32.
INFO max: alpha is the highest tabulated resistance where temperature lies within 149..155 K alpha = 65.02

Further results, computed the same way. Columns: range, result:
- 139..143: 62.22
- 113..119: 57.52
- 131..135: 42.87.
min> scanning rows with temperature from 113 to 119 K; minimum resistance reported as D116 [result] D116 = 46.97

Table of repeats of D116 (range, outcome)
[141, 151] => 58.49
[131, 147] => 36.23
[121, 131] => 28.2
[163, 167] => 65.8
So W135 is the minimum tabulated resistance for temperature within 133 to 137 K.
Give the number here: 42.87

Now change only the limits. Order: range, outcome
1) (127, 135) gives 31.31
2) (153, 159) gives 65.02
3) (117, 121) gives 40.25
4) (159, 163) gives 67.86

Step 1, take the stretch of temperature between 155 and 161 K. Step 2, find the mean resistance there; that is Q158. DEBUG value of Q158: 70.7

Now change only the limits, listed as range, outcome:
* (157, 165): 70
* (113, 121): 48.7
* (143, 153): 62.1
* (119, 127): 34.9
